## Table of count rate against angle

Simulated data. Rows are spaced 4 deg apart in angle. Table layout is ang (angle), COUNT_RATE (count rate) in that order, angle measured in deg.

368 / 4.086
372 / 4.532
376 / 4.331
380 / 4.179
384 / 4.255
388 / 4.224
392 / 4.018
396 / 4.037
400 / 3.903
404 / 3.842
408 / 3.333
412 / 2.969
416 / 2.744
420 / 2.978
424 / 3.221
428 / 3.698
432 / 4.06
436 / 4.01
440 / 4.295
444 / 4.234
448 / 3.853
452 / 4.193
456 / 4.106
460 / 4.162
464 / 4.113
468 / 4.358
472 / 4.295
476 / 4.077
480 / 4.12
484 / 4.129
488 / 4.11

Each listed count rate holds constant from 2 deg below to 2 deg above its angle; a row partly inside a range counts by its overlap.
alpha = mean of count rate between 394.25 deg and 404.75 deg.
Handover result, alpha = 3.93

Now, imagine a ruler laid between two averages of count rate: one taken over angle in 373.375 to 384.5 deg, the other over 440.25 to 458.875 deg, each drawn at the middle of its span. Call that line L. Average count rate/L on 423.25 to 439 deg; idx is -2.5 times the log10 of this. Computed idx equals 0.09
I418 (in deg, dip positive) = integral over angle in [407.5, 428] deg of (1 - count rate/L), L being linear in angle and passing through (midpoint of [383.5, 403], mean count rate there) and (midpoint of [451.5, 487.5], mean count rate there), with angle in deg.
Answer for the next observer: 5.03 deg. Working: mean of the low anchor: 4.06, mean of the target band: 3.09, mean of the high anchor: 4.17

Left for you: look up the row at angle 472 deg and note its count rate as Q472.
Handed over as 4.295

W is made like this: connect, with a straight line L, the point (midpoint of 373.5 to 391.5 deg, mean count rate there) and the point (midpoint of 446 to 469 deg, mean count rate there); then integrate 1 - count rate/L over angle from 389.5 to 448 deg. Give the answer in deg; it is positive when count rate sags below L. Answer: 7.0 deg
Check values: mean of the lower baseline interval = 4.24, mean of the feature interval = 3.68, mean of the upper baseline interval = 4.12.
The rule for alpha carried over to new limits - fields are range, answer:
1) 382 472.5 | 3.86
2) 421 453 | 3.91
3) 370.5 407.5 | 4.11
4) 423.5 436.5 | 3.78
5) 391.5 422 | 3.45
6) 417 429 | 3.22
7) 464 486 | 4.19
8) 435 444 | 4.19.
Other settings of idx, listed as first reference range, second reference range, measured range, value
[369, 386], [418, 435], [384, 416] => 0.07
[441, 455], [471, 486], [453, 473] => -0.02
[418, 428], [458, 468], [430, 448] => -0.14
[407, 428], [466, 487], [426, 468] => -0.13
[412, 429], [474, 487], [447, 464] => -0.11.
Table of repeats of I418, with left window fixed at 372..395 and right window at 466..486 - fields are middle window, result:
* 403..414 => 2.3 deg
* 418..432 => 2.7 deg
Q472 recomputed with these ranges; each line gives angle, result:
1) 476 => 4.077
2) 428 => 3.698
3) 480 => 4.12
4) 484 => 4.129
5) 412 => 2.969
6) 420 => 2.978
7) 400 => 3.903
